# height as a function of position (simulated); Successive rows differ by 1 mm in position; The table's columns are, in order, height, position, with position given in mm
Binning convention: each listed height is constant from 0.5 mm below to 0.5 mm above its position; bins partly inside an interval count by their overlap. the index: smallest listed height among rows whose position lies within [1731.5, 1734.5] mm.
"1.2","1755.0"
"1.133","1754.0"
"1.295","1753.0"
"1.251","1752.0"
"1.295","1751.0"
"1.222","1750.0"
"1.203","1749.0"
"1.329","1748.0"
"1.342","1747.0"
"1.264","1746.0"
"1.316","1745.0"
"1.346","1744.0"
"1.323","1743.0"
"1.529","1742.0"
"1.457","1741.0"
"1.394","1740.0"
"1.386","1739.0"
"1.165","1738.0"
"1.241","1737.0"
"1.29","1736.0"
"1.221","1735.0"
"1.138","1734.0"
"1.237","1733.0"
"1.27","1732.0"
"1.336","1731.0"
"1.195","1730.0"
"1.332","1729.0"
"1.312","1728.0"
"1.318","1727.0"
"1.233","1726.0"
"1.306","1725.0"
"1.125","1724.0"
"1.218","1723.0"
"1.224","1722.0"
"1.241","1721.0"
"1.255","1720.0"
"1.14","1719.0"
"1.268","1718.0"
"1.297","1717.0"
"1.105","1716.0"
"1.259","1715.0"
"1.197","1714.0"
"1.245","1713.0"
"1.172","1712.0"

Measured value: 1.138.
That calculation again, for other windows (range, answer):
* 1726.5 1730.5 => 1.195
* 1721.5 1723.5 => 1.218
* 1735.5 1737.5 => 1.241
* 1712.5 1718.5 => 1.105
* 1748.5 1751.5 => 1.203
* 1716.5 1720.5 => 1.14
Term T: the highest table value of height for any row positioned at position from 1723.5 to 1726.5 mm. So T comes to 1.306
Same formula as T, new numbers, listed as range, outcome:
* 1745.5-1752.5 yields 1.342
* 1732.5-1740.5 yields 1.394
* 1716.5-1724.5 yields 1.297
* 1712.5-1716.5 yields 1.259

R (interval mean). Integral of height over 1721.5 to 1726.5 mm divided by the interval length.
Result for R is 1.22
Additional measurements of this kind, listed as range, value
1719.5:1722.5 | 1.24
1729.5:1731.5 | 1.27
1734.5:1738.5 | 1.23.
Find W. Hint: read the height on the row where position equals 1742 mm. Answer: 1.529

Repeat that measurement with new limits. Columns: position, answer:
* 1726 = 1.233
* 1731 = 1.336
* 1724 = 1.125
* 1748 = 1.329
